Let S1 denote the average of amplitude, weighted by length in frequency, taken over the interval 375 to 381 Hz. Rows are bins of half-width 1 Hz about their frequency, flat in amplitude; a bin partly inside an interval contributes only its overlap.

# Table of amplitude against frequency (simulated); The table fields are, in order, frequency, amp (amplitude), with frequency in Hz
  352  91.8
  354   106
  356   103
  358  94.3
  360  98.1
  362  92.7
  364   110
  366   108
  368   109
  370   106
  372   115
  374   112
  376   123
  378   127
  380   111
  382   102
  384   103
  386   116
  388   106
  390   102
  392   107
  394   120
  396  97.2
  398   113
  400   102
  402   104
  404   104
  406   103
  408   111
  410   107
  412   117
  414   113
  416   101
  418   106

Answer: 120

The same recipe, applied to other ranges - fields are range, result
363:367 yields 109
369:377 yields 114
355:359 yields 98.7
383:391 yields 107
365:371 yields 108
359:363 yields 95.4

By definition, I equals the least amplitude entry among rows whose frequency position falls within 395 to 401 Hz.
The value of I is 97.2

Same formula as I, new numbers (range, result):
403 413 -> 103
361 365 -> 92.7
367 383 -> 102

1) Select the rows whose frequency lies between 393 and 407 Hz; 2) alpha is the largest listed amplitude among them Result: 120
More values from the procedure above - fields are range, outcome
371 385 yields 127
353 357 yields 106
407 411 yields 111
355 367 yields 110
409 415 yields 117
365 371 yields 109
